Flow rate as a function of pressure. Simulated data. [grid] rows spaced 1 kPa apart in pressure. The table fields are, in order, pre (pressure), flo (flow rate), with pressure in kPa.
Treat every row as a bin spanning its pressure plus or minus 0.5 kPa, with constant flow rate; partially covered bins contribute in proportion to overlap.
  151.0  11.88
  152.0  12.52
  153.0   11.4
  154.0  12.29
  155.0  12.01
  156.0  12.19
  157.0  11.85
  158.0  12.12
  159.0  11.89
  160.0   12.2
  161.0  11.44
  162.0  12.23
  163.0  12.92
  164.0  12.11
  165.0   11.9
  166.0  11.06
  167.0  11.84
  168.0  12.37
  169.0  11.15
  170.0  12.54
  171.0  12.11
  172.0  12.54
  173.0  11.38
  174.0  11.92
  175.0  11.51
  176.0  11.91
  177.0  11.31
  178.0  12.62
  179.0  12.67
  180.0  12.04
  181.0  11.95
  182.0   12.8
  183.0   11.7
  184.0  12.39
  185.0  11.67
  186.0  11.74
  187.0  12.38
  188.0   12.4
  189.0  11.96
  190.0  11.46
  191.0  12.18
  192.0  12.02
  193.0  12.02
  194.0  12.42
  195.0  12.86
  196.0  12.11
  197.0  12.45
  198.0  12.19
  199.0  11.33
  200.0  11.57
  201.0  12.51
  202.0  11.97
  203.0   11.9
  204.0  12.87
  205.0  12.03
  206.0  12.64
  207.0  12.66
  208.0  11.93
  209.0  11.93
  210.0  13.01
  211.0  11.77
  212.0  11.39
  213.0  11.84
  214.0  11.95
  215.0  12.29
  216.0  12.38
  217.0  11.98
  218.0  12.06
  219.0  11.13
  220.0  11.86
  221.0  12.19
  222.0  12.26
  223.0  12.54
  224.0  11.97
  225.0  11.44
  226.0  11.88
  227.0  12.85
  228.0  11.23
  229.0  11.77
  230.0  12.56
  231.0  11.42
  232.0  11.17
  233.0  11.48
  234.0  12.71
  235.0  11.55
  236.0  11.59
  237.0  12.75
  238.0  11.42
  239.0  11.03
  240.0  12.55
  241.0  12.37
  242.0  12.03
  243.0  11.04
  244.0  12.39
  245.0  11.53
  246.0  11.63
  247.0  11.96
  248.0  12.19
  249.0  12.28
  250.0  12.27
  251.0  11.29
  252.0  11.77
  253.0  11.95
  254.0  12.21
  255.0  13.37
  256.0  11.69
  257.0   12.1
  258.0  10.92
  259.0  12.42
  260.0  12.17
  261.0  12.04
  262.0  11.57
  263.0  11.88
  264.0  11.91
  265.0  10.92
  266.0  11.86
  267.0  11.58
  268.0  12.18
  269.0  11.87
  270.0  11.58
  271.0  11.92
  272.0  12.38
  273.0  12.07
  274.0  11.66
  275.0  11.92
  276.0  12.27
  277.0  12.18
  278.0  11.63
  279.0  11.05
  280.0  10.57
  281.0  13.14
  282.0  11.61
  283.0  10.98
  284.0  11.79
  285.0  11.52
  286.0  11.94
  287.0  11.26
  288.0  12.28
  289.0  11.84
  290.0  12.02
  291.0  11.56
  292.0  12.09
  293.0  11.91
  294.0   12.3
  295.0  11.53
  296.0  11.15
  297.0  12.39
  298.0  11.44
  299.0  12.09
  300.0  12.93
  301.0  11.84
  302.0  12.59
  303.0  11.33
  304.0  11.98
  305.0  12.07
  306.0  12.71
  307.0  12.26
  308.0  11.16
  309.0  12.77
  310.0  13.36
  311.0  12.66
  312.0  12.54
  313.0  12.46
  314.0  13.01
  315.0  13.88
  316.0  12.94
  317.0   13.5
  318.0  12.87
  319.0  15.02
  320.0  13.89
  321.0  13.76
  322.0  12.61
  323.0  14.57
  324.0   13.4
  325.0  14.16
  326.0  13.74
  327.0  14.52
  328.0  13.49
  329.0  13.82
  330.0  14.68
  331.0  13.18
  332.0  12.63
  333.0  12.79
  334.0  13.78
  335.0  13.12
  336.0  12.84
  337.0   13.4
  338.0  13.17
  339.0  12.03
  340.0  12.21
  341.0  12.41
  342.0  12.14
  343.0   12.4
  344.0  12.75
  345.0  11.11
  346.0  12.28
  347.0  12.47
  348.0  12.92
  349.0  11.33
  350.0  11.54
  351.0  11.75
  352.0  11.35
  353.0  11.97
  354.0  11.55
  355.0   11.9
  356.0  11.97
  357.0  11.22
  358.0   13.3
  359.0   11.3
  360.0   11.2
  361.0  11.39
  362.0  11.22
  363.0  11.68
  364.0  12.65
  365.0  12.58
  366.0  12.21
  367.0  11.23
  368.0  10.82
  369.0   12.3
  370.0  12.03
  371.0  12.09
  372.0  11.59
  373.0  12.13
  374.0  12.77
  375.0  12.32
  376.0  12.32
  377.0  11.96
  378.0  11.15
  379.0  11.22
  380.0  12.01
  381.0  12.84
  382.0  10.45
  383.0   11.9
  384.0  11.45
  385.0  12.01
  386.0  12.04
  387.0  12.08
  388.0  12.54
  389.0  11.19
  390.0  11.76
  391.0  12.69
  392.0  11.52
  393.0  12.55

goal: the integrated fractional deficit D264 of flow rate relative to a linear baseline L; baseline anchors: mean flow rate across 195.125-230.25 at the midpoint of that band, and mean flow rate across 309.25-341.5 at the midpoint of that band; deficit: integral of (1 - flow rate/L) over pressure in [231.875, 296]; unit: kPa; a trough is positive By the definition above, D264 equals 4.0 kPa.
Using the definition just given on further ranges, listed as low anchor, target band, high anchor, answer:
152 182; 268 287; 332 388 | 0.4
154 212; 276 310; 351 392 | 0.1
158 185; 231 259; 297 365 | 0.9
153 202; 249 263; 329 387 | 0.1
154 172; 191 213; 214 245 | -0.4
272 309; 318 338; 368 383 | -2.9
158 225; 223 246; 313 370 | 0.7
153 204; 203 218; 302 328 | 0.1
